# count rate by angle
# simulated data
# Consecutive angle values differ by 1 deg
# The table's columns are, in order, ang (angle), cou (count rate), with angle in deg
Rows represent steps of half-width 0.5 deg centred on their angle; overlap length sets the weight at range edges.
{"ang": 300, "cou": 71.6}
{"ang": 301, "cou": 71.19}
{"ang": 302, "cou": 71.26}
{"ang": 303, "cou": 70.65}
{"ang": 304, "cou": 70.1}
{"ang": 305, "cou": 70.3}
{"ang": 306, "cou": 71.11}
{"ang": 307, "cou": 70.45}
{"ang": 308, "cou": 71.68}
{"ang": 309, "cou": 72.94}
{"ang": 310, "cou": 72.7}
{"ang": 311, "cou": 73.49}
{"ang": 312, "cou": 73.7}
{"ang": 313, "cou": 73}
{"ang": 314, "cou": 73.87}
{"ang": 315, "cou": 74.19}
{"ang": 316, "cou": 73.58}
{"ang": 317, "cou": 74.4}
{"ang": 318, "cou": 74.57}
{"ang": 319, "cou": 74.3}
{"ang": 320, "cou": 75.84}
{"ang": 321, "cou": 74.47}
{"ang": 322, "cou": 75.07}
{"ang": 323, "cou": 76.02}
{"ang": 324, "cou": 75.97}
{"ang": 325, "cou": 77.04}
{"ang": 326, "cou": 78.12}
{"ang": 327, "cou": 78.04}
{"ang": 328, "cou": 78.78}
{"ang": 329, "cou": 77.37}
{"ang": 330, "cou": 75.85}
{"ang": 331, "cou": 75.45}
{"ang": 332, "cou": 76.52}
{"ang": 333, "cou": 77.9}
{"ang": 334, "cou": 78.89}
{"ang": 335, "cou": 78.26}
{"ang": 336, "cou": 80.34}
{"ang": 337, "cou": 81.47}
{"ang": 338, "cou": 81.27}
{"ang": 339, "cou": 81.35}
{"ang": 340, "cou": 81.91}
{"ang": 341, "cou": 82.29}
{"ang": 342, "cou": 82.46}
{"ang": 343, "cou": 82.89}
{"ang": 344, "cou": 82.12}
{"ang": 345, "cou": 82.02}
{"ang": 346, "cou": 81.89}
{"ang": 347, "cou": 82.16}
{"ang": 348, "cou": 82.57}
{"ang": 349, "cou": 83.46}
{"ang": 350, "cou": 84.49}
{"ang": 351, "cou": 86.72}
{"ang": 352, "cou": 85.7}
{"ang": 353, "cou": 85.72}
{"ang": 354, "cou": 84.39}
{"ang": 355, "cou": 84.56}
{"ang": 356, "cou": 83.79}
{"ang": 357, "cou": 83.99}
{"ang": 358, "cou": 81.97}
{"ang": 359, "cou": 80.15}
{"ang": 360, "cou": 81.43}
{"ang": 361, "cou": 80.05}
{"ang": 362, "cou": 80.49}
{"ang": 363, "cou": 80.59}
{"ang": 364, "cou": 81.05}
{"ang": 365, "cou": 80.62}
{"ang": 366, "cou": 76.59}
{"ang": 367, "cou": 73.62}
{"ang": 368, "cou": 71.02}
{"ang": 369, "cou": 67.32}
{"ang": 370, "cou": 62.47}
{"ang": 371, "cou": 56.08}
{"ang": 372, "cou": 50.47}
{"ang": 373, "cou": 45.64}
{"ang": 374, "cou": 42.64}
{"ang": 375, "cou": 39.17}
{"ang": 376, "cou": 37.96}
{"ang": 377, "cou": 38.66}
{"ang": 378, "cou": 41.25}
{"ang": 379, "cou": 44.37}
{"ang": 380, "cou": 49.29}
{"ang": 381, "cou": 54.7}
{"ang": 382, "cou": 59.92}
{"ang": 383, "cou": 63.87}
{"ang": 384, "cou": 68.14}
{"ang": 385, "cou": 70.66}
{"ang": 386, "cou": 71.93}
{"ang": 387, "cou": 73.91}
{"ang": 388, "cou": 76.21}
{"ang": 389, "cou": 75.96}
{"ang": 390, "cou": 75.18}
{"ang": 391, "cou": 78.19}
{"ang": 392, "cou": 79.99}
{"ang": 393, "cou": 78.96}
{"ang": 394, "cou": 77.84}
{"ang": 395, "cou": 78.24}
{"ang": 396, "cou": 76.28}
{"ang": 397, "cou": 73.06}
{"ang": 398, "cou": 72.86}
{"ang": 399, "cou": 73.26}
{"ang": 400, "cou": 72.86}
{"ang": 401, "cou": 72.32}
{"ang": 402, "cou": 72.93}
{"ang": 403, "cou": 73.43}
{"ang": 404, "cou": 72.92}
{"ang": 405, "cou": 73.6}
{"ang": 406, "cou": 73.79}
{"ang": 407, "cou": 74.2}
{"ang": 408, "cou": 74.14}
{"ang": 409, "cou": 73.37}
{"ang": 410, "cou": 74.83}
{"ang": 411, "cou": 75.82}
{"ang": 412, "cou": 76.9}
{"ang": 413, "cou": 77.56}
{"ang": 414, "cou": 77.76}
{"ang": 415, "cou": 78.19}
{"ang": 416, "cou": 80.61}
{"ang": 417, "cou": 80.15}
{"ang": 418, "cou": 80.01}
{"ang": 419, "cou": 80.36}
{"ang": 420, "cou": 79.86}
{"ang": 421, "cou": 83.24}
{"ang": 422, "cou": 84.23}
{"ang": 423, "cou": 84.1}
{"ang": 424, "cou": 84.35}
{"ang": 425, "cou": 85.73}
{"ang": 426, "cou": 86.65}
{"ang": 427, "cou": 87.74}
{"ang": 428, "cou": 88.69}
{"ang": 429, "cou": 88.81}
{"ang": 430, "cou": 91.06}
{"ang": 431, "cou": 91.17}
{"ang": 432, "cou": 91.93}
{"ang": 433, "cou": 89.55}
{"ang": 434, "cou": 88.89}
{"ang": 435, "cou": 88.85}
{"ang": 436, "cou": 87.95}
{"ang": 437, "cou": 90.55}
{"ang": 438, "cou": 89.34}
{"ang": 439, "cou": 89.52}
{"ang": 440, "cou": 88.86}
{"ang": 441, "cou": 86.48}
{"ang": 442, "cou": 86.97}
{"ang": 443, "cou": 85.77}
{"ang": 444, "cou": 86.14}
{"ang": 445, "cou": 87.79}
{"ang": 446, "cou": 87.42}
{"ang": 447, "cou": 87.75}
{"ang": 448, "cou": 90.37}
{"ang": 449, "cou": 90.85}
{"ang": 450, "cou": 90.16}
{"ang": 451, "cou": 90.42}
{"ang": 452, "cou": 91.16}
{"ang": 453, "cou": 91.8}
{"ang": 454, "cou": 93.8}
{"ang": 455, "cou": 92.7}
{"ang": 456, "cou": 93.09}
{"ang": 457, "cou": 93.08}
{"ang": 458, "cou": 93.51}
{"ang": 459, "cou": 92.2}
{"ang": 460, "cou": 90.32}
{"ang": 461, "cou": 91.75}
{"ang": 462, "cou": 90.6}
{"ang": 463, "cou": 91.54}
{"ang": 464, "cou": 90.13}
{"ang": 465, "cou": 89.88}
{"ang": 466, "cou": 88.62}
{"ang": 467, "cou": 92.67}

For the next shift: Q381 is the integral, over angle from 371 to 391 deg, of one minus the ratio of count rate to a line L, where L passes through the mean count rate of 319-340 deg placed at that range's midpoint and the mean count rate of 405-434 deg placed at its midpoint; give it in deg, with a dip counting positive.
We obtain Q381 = 5.70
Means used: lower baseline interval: 77.7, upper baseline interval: 81.9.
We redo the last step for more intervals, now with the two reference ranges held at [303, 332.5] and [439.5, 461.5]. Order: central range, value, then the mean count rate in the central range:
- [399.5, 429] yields 2.43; 78.8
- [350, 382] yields 4.88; 67.6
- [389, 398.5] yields 0.76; 76.7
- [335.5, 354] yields -1.26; 82.9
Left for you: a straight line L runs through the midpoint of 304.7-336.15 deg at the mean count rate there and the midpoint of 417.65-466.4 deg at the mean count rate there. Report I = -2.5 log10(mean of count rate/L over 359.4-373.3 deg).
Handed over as 0.13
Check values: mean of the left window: 75.1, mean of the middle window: 71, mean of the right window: 88.7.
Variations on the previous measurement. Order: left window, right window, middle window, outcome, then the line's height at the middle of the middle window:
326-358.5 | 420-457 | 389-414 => 0.144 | 85.9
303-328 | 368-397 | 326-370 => -0.175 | 68.3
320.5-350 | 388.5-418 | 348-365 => -0.062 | 78.3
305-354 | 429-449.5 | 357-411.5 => 0.210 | 83.4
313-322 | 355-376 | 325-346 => -0.102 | 72.6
